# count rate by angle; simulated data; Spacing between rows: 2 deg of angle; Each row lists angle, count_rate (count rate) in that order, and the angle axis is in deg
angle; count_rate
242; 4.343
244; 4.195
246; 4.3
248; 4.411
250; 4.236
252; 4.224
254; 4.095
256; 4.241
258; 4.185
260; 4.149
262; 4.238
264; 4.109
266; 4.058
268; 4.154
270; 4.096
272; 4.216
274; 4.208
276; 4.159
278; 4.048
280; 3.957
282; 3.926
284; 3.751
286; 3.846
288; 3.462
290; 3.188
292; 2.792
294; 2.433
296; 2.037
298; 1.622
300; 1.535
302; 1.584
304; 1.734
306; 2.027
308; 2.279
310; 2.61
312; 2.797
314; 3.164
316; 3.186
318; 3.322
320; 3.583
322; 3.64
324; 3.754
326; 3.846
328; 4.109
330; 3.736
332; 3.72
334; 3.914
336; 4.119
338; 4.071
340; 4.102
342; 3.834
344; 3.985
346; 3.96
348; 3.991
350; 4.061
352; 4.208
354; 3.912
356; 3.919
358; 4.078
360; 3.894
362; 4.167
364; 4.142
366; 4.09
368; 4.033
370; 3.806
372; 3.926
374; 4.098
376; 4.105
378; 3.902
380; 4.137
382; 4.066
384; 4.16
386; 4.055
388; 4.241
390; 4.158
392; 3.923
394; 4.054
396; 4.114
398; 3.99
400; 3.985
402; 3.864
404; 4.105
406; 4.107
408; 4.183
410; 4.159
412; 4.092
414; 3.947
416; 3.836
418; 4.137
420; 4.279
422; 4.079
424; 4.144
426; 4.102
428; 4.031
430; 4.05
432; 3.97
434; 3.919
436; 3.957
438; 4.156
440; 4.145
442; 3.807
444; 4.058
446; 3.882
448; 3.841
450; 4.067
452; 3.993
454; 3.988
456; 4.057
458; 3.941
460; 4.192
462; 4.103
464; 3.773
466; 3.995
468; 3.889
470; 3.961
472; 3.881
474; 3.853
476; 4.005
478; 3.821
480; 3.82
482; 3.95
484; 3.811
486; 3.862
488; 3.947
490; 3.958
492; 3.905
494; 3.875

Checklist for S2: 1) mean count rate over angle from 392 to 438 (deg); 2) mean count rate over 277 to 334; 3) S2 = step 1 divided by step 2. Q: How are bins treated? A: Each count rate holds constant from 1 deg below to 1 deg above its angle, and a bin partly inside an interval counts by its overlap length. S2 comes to 1.32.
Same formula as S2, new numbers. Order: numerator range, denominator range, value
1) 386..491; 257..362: 1.13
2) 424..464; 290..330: 1.44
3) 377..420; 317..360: 1.04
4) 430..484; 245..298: 1.04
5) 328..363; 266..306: 1.25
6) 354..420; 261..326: 1.25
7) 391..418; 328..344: 1.02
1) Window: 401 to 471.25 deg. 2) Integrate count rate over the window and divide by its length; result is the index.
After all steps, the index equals 4.02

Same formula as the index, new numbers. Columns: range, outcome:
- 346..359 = 4.02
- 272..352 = 3.36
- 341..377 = 4.01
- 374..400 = 4.07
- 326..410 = 4.02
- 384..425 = 4.07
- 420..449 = 4.02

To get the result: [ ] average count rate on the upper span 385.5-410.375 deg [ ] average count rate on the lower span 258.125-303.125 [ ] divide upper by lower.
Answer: 1.18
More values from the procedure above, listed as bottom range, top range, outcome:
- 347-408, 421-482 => 0.98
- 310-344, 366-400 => 1.11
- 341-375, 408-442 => 1.01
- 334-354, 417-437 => 1.01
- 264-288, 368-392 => 1.01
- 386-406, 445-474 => 0.98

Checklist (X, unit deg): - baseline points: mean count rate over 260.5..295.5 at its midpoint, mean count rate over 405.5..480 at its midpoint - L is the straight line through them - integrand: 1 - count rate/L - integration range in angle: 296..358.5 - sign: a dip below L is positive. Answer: 8.3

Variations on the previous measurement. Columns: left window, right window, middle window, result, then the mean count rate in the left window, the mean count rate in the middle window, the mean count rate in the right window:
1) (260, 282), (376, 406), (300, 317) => 7.2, 4.12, 2.37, 4.06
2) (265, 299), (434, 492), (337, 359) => -2.0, 3.53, 4.01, 3.95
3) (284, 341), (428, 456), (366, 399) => -4.4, 3.09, 4.05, 3.99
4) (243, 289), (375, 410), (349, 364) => 0.1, 4.1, 4.04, 4.07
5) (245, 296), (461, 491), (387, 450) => -2.2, 3.9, 4.04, 3.91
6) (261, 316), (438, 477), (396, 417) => -1.7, 3.19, 4.03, 3.97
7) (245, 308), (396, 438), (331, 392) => -3.1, 3.5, 4.03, 4.05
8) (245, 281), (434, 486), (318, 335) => 1.4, 4.17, 3.76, 3.96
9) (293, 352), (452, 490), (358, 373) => -2.6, 3.22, 4.01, 3.94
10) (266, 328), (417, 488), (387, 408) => -2.0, 3.19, 4.06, 3.99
